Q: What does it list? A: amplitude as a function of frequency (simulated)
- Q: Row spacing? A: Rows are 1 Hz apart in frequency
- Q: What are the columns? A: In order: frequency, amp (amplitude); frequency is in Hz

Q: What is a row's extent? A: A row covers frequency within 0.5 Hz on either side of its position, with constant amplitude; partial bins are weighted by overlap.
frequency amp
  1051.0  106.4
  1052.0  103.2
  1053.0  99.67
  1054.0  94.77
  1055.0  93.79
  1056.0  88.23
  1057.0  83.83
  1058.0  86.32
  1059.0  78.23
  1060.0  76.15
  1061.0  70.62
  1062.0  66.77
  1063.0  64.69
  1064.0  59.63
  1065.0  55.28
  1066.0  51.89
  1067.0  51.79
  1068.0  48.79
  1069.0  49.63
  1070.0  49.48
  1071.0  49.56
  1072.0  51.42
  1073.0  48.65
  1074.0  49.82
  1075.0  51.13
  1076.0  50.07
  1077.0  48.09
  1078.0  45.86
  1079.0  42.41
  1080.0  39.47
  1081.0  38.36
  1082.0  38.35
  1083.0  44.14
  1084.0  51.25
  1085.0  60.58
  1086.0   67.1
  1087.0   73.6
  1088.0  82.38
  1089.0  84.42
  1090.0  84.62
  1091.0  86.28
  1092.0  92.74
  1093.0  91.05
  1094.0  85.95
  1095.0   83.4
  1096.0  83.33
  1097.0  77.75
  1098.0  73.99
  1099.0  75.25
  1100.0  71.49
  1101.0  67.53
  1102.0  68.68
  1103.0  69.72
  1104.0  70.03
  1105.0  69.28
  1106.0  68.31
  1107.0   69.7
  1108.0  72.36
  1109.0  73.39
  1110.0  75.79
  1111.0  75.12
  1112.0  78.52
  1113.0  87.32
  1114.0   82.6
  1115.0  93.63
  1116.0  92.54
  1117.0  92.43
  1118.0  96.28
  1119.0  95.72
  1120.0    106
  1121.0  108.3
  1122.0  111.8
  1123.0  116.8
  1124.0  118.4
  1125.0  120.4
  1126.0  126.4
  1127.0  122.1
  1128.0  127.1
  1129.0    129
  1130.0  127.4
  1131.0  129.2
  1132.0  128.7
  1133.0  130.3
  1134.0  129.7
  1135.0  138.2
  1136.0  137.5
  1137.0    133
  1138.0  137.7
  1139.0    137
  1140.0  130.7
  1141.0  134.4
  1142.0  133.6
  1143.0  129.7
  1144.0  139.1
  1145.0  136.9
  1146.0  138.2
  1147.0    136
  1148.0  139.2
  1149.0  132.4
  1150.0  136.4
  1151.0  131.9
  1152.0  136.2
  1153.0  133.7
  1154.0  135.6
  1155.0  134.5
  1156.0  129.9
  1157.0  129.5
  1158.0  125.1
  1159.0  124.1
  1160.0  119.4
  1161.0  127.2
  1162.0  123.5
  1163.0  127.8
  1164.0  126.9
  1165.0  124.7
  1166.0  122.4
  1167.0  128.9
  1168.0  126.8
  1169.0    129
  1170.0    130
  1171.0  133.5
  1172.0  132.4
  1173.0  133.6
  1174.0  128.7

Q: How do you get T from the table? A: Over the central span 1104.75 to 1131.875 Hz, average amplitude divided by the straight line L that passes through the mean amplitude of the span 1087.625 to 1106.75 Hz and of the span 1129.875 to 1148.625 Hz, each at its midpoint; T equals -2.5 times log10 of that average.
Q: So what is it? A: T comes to 0.08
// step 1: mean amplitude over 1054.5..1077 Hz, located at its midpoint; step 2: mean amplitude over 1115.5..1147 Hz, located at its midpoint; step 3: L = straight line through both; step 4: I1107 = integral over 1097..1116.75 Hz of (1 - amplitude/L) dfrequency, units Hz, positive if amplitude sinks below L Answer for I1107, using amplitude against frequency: 4.9 Hz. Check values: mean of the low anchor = 62.2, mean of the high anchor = 124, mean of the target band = 75.8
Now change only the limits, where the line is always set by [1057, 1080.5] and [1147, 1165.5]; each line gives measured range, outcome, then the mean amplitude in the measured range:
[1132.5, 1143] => -1.8 Hz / 134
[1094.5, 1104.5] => 1.0 Hz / 74.1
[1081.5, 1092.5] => 0.4 Hz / 69.6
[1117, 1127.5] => -1.0 Hz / 111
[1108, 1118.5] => 1.1 Hz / 84.2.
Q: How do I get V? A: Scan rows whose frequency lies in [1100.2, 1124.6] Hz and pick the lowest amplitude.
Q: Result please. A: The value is 67.53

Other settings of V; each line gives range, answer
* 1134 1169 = 119.4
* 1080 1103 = 38.35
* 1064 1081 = 38.36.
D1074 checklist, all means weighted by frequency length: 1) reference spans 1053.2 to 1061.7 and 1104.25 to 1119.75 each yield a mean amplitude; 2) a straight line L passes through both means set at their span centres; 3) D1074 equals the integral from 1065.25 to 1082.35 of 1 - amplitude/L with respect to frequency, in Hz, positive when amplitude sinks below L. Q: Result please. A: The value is 7.4 Hz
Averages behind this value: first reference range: 84.1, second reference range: 81.7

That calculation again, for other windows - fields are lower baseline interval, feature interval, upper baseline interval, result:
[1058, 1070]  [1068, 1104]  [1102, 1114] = 2.47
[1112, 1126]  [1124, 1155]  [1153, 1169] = -4.96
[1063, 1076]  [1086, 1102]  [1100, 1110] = -3.91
